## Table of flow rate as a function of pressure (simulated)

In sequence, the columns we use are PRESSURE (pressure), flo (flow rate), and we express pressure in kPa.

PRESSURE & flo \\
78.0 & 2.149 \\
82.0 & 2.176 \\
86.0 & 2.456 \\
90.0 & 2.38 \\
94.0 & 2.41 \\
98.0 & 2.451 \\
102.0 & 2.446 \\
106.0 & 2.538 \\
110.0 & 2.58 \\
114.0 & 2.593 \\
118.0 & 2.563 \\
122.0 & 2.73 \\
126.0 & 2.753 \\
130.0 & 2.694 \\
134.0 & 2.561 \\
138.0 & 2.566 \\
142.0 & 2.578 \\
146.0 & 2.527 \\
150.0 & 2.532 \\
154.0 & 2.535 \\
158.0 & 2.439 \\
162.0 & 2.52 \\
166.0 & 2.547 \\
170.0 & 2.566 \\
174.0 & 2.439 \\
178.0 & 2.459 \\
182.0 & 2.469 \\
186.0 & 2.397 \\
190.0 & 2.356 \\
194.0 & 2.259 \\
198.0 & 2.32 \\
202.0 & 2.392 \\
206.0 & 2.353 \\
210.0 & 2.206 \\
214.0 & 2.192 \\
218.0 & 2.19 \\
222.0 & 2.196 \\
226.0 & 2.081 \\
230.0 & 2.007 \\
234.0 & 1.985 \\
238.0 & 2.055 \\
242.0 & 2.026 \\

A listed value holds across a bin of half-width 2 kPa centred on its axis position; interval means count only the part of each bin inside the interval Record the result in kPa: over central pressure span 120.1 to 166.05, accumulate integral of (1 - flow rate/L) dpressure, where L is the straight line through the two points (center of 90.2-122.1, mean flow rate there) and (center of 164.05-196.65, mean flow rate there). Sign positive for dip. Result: -1.97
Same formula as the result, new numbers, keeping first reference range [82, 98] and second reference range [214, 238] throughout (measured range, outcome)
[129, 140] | -1.5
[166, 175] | -1.2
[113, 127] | -2.0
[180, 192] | -1.2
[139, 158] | -2.3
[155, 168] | -1.6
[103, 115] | -1.1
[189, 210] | -1.6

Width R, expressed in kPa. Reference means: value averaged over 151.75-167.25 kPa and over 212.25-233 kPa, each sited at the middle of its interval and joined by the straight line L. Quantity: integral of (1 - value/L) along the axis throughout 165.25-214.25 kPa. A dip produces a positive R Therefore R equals -1.2 kPa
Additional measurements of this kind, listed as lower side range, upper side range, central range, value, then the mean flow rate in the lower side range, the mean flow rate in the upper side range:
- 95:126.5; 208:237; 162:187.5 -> -1.90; 2.57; 2.12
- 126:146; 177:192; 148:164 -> 0.14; 2.61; 2.42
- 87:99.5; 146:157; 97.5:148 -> -2.39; 2.42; 2.52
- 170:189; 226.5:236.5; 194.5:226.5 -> -0.90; 2.45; 2.01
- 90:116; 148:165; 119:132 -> -1.11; 2.49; 2.51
